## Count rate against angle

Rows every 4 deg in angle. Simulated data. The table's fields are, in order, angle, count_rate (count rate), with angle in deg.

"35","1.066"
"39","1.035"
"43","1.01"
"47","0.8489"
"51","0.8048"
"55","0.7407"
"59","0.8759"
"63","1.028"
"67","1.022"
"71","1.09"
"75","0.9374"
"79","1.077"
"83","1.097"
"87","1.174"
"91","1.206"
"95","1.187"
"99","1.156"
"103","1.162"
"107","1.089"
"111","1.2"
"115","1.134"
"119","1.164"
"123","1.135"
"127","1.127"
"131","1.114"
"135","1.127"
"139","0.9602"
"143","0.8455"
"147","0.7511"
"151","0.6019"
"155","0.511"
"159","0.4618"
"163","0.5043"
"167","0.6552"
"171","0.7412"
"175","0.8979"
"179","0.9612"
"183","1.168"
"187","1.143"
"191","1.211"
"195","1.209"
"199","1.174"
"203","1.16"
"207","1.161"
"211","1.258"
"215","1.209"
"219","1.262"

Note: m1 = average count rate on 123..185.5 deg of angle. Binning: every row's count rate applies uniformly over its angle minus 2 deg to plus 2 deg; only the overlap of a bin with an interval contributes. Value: 0.841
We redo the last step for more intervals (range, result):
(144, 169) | 0.591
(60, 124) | 1.11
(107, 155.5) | 0.992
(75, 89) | 1.09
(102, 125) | 1.15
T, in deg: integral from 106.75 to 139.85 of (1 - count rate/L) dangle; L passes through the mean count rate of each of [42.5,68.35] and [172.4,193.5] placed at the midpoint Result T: -4.6 deg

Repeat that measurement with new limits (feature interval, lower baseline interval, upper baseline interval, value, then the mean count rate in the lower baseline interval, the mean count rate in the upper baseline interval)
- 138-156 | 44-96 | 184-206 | 6.1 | 1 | 1.18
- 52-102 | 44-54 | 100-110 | -2.9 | 0.837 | 1.14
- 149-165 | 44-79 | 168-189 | 7.3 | 0.93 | 0.967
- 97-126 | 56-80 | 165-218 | -3.6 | 0.991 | 1.08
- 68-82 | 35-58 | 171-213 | -1.4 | 0.903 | 1.12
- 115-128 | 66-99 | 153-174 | -4.3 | 1.1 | 0.59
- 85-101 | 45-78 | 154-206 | -4.5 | 0.923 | 0.92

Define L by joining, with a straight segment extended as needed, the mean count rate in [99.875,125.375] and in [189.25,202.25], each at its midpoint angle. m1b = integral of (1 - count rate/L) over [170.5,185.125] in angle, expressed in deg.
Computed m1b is 2.7 deg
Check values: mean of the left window 1.15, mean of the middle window 0.964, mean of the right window 1.19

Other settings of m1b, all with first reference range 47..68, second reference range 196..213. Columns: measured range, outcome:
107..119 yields -1.9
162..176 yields 5.2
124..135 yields -1.0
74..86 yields -1.6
